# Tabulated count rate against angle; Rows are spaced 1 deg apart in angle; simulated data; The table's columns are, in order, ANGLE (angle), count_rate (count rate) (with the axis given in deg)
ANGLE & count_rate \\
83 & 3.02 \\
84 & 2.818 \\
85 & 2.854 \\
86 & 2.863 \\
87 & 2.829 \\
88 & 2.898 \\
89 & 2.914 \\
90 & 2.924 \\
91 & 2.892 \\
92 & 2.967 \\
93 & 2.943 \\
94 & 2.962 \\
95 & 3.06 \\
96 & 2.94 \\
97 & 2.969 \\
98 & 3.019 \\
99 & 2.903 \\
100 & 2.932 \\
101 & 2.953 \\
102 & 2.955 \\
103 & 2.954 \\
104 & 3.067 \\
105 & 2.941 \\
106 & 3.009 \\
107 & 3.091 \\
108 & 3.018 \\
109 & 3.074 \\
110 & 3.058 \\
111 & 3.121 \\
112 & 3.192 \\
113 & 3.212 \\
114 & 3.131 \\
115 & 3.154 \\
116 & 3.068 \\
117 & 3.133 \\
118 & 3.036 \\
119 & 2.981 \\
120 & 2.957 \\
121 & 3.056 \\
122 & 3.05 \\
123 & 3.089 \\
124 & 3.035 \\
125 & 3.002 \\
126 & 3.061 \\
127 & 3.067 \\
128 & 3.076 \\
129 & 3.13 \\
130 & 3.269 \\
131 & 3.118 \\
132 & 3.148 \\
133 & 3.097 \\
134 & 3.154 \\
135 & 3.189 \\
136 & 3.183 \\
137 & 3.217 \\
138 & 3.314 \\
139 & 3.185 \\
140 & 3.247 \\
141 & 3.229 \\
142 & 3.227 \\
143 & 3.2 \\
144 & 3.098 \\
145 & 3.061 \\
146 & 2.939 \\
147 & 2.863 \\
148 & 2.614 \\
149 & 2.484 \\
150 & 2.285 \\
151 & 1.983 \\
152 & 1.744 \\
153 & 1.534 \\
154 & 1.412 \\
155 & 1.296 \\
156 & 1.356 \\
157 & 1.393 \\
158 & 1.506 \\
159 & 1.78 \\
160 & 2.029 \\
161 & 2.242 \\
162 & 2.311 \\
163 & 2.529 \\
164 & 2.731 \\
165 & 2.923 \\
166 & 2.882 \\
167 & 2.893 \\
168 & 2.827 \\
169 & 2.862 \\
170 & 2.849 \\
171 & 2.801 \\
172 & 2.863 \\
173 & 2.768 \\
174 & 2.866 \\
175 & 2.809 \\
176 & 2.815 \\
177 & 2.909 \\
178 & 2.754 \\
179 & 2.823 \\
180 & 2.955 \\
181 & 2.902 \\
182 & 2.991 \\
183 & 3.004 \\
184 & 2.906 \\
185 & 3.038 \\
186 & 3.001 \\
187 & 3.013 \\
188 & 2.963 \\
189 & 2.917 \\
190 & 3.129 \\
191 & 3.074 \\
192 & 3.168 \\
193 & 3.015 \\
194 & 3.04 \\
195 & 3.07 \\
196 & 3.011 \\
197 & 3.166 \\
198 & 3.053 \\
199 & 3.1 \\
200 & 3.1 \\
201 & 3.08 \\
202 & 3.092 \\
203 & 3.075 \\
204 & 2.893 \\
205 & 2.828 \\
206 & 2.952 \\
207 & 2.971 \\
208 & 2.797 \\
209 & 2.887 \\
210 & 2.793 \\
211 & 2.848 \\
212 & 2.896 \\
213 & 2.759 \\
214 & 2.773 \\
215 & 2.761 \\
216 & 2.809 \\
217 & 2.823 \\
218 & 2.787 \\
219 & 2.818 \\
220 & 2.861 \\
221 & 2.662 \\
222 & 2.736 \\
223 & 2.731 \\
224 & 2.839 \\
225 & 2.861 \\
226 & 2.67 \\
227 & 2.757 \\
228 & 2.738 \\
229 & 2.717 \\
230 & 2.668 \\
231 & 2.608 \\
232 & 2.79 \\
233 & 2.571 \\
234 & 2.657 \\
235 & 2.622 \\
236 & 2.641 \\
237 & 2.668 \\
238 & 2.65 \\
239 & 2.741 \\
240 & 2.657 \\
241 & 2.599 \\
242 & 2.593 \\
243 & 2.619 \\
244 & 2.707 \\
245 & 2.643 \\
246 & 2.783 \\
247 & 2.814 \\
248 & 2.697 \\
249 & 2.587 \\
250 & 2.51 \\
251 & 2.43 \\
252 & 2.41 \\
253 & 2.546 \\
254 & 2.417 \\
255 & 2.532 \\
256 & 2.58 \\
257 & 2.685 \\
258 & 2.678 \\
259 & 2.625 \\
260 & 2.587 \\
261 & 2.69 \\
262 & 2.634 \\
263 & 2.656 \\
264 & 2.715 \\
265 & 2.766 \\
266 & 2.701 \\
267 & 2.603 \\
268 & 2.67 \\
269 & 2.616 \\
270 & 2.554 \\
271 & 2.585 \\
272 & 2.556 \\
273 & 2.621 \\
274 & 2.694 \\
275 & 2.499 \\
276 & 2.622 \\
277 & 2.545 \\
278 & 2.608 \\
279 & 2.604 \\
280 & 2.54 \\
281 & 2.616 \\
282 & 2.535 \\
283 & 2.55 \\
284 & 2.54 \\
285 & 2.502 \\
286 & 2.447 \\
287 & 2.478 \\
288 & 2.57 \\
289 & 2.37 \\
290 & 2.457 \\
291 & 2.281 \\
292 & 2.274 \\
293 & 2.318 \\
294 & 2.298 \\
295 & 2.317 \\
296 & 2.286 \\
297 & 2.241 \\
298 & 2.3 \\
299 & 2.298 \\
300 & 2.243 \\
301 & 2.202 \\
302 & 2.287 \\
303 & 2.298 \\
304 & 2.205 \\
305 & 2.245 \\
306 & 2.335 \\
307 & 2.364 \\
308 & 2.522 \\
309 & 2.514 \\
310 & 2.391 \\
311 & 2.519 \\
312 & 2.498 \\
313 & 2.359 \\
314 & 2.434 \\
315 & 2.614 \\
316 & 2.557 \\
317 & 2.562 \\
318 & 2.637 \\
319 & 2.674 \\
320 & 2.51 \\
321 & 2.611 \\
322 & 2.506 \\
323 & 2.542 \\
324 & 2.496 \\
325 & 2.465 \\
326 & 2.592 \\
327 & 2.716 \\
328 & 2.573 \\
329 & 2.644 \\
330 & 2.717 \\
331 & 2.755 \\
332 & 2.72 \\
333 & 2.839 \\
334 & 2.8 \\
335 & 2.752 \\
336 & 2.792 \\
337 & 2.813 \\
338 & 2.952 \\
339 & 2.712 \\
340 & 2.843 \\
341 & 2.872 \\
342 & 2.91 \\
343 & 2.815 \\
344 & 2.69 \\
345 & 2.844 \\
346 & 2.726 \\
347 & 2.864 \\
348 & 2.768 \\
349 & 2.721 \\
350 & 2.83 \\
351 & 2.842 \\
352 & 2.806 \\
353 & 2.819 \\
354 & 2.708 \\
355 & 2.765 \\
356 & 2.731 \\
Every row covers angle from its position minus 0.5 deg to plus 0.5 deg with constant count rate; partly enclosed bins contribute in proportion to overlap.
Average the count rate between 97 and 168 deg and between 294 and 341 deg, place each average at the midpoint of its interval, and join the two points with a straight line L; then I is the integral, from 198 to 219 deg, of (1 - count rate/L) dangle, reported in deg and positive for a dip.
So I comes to -1.7 deg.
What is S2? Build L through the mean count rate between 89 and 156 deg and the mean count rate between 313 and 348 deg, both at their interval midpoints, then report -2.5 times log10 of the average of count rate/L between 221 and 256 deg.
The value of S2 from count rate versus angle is 0.055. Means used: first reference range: 2.92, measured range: 2.65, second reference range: 2.69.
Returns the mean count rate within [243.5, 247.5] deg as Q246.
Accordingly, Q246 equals 2.74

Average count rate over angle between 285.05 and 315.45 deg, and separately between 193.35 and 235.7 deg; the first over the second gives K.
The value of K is 0.83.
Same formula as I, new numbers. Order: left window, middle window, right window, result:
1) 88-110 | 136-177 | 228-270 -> 4.10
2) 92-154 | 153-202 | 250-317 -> 1.73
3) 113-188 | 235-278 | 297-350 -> 0.65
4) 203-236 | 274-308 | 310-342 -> 3.58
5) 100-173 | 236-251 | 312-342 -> 0.37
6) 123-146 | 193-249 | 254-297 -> -0.64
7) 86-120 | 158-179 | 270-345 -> 1.52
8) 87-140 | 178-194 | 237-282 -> -0.85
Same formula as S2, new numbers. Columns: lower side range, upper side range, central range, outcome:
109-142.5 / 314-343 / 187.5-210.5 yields -0.015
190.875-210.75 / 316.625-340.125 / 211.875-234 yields 0.075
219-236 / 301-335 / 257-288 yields 0.009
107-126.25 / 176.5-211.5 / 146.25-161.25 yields 0.500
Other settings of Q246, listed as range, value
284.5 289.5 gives 2.47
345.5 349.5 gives 2.77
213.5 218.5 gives 2.79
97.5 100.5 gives 2.95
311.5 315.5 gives 2.48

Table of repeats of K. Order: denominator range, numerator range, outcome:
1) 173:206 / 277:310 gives 0.80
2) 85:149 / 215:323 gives 0.84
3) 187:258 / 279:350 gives 0.91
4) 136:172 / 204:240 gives 1.09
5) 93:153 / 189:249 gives 0.94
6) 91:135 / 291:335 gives 0.81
